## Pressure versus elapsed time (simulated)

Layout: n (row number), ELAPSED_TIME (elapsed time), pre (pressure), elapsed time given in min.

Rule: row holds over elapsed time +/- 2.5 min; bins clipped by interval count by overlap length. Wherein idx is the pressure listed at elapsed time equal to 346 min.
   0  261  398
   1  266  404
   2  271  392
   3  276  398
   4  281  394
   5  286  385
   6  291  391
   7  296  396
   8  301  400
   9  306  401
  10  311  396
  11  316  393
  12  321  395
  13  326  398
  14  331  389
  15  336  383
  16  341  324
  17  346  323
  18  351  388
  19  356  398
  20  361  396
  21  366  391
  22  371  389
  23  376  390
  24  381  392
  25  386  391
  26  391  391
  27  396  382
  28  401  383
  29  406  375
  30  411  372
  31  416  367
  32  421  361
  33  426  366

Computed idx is 323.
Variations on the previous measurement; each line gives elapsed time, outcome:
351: 388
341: 324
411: 372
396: 382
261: 398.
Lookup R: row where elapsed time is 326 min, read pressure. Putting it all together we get 398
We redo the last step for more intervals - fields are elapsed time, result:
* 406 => 375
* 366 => 391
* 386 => 391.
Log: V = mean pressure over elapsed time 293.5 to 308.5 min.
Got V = 399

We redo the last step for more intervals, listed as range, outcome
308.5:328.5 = 396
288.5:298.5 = 394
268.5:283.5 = 395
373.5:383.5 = 391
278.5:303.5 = 393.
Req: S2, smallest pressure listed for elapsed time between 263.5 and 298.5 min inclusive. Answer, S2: 385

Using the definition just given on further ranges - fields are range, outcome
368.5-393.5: 389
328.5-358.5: 323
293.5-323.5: 393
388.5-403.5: 382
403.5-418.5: 367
